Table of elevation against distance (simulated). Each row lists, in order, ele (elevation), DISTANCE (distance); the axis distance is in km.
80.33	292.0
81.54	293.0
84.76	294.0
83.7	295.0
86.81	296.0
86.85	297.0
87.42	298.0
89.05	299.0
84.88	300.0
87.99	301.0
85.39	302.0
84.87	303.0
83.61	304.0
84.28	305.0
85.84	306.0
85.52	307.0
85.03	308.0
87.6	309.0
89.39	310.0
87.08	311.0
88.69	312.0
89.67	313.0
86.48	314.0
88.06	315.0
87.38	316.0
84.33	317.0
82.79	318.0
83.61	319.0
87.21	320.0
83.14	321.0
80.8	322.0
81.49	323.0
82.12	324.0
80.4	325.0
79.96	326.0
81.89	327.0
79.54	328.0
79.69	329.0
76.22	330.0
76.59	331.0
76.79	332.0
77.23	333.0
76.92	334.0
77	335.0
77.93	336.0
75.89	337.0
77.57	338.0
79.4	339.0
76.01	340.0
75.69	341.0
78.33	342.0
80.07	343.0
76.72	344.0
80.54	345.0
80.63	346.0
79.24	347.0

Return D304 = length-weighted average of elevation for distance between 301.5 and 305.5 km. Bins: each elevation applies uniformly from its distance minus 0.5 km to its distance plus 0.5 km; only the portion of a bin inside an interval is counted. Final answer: 84.5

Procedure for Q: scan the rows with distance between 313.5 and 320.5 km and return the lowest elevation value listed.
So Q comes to 82.79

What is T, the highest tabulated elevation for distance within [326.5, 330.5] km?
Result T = 81.89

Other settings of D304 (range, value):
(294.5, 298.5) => 86.2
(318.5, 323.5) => 83.2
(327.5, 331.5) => 78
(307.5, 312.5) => 87.6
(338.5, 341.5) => 77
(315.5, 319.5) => 84.5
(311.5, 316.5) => 88.1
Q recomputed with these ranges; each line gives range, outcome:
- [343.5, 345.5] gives 76.72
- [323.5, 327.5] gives 79.96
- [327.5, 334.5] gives 76.22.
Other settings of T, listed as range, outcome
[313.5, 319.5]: 88.06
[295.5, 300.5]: 89.05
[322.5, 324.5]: 82.12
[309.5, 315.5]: 89.67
